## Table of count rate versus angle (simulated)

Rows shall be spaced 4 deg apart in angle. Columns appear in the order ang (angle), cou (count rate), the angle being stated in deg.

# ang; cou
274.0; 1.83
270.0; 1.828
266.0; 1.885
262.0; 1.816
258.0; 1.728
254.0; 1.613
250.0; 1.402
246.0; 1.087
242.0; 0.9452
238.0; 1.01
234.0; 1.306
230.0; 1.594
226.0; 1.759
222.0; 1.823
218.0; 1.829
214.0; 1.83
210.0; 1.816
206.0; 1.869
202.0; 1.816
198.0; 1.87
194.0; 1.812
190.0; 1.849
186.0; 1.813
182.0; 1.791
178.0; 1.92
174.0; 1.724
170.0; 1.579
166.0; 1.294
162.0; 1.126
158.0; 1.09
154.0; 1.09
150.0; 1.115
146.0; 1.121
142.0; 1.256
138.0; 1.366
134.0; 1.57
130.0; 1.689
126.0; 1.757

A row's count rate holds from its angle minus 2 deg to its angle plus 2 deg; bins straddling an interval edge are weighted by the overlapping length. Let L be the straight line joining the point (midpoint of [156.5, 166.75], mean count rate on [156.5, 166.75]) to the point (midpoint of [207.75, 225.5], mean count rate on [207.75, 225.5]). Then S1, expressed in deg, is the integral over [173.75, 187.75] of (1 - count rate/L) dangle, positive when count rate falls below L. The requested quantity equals -4.4 deg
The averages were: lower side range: 1.16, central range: 1.82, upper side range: 1.82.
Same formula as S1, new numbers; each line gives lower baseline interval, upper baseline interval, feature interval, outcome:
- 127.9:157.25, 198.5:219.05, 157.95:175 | 1.5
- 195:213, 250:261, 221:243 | 4.1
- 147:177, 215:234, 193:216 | -3.8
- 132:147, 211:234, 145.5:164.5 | 4.1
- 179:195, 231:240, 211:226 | -4.2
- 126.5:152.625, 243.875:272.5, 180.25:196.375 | -3.8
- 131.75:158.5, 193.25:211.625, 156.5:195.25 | -0.7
